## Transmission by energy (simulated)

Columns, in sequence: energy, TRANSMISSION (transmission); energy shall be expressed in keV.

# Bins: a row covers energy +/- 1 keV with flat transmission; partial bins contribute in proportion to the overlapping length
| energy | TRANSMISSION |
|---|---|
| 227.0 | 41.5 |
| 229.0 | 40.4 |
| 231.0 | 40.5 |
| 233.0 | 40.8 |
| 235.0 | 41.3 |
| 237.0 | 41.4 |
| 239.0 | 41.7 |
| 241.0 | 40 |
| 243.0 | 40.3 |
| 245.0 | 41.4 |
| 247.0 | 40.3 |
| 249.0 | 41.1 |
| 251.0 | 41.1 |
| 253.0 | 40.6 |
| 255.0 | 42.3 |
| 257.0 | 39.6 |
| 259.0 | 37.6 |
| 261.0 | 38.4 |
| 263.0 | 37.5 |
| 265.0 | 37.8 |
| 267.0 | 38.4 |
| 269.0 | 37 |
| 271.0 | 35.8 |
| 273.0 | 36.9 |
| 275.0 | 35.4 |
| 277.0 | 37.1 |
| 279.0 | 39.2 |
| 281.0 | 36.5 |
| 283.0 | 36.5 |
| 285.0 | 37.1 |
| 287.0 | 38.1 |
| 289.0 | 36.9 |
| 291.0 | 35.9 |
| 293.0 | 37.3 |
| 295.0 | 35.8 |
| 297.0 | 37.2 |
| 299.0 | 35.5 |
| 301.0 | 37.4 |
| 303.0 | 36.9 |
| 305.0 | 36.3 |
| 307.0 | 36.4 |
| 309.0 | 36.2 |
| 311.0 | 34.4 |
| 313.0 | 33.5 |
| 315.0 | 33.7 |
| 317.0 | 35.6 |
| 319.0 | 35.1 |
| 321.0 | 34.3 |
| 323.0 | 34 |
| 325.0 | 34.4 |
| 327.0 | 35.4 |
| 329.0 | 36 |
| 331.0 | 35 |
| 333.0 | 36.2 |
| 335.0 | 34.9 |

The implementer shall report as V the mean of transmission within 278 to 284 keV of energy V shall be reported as 37.4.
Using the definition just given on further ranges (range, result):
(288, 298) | 36.6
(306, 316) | 34.8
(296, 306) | 36.7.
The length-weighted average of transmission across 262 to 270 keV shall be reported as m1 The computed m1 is 37.7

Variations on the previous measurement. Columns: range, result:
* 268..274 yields 36.6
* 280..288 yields 37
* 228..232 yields 40.5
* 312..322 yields 34.4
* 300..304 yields 37.1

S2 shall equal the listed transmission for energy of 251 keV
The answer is 41.1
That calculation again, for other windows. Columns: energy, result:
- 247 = 40.3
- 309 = 36.2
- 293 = 37.3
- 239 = 41.7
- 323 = 34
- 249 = 41.1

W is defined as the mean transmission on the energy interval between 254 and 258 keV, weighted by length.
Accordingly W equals 41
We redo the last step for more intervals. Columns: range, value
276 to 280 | 38.2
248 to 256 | 41.3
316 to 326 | 34.7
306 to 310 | 36.3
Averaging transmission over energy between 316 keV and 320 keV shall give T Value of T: 35.4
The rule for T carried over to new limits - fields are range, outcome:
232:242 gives 41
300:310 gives 36.6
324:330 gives 35.3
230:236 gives 40.9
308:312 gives 35.3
